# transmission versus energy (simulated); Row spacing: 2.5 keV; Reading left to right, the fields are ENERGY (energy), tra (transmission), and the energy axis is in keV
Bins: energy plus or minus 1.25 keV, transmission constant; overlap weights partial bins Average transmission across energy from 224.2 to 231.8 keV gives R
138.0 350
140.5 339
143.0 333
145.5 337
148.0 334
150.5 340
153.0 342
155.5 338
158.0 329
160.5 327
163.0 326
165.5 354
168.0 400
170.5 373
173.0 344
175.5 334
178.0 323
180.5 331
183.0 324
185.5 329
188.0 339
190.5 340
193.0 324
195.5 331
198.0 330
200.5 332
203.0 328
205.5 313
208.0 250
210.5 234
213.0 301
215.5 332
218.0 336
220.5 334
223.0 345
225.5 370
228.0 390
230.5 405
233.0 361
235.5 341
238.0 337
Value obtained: 388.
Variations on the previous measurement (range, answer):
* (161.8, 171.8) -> 363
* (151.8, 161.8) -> 334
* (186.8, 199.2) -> 333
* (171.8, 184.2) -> 331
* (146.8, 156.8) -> 338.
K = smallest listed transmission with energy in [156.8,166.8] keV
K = 326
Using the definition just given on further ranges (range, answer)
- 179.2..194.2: 324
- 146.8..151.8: 334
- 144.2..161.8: 327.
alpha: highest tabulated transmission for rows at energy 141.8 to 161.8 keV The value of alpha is 342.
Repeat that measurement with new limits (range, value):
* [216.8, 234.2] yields 405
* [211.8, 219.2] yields 336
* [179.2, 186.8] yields 331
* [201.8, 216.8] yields 332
